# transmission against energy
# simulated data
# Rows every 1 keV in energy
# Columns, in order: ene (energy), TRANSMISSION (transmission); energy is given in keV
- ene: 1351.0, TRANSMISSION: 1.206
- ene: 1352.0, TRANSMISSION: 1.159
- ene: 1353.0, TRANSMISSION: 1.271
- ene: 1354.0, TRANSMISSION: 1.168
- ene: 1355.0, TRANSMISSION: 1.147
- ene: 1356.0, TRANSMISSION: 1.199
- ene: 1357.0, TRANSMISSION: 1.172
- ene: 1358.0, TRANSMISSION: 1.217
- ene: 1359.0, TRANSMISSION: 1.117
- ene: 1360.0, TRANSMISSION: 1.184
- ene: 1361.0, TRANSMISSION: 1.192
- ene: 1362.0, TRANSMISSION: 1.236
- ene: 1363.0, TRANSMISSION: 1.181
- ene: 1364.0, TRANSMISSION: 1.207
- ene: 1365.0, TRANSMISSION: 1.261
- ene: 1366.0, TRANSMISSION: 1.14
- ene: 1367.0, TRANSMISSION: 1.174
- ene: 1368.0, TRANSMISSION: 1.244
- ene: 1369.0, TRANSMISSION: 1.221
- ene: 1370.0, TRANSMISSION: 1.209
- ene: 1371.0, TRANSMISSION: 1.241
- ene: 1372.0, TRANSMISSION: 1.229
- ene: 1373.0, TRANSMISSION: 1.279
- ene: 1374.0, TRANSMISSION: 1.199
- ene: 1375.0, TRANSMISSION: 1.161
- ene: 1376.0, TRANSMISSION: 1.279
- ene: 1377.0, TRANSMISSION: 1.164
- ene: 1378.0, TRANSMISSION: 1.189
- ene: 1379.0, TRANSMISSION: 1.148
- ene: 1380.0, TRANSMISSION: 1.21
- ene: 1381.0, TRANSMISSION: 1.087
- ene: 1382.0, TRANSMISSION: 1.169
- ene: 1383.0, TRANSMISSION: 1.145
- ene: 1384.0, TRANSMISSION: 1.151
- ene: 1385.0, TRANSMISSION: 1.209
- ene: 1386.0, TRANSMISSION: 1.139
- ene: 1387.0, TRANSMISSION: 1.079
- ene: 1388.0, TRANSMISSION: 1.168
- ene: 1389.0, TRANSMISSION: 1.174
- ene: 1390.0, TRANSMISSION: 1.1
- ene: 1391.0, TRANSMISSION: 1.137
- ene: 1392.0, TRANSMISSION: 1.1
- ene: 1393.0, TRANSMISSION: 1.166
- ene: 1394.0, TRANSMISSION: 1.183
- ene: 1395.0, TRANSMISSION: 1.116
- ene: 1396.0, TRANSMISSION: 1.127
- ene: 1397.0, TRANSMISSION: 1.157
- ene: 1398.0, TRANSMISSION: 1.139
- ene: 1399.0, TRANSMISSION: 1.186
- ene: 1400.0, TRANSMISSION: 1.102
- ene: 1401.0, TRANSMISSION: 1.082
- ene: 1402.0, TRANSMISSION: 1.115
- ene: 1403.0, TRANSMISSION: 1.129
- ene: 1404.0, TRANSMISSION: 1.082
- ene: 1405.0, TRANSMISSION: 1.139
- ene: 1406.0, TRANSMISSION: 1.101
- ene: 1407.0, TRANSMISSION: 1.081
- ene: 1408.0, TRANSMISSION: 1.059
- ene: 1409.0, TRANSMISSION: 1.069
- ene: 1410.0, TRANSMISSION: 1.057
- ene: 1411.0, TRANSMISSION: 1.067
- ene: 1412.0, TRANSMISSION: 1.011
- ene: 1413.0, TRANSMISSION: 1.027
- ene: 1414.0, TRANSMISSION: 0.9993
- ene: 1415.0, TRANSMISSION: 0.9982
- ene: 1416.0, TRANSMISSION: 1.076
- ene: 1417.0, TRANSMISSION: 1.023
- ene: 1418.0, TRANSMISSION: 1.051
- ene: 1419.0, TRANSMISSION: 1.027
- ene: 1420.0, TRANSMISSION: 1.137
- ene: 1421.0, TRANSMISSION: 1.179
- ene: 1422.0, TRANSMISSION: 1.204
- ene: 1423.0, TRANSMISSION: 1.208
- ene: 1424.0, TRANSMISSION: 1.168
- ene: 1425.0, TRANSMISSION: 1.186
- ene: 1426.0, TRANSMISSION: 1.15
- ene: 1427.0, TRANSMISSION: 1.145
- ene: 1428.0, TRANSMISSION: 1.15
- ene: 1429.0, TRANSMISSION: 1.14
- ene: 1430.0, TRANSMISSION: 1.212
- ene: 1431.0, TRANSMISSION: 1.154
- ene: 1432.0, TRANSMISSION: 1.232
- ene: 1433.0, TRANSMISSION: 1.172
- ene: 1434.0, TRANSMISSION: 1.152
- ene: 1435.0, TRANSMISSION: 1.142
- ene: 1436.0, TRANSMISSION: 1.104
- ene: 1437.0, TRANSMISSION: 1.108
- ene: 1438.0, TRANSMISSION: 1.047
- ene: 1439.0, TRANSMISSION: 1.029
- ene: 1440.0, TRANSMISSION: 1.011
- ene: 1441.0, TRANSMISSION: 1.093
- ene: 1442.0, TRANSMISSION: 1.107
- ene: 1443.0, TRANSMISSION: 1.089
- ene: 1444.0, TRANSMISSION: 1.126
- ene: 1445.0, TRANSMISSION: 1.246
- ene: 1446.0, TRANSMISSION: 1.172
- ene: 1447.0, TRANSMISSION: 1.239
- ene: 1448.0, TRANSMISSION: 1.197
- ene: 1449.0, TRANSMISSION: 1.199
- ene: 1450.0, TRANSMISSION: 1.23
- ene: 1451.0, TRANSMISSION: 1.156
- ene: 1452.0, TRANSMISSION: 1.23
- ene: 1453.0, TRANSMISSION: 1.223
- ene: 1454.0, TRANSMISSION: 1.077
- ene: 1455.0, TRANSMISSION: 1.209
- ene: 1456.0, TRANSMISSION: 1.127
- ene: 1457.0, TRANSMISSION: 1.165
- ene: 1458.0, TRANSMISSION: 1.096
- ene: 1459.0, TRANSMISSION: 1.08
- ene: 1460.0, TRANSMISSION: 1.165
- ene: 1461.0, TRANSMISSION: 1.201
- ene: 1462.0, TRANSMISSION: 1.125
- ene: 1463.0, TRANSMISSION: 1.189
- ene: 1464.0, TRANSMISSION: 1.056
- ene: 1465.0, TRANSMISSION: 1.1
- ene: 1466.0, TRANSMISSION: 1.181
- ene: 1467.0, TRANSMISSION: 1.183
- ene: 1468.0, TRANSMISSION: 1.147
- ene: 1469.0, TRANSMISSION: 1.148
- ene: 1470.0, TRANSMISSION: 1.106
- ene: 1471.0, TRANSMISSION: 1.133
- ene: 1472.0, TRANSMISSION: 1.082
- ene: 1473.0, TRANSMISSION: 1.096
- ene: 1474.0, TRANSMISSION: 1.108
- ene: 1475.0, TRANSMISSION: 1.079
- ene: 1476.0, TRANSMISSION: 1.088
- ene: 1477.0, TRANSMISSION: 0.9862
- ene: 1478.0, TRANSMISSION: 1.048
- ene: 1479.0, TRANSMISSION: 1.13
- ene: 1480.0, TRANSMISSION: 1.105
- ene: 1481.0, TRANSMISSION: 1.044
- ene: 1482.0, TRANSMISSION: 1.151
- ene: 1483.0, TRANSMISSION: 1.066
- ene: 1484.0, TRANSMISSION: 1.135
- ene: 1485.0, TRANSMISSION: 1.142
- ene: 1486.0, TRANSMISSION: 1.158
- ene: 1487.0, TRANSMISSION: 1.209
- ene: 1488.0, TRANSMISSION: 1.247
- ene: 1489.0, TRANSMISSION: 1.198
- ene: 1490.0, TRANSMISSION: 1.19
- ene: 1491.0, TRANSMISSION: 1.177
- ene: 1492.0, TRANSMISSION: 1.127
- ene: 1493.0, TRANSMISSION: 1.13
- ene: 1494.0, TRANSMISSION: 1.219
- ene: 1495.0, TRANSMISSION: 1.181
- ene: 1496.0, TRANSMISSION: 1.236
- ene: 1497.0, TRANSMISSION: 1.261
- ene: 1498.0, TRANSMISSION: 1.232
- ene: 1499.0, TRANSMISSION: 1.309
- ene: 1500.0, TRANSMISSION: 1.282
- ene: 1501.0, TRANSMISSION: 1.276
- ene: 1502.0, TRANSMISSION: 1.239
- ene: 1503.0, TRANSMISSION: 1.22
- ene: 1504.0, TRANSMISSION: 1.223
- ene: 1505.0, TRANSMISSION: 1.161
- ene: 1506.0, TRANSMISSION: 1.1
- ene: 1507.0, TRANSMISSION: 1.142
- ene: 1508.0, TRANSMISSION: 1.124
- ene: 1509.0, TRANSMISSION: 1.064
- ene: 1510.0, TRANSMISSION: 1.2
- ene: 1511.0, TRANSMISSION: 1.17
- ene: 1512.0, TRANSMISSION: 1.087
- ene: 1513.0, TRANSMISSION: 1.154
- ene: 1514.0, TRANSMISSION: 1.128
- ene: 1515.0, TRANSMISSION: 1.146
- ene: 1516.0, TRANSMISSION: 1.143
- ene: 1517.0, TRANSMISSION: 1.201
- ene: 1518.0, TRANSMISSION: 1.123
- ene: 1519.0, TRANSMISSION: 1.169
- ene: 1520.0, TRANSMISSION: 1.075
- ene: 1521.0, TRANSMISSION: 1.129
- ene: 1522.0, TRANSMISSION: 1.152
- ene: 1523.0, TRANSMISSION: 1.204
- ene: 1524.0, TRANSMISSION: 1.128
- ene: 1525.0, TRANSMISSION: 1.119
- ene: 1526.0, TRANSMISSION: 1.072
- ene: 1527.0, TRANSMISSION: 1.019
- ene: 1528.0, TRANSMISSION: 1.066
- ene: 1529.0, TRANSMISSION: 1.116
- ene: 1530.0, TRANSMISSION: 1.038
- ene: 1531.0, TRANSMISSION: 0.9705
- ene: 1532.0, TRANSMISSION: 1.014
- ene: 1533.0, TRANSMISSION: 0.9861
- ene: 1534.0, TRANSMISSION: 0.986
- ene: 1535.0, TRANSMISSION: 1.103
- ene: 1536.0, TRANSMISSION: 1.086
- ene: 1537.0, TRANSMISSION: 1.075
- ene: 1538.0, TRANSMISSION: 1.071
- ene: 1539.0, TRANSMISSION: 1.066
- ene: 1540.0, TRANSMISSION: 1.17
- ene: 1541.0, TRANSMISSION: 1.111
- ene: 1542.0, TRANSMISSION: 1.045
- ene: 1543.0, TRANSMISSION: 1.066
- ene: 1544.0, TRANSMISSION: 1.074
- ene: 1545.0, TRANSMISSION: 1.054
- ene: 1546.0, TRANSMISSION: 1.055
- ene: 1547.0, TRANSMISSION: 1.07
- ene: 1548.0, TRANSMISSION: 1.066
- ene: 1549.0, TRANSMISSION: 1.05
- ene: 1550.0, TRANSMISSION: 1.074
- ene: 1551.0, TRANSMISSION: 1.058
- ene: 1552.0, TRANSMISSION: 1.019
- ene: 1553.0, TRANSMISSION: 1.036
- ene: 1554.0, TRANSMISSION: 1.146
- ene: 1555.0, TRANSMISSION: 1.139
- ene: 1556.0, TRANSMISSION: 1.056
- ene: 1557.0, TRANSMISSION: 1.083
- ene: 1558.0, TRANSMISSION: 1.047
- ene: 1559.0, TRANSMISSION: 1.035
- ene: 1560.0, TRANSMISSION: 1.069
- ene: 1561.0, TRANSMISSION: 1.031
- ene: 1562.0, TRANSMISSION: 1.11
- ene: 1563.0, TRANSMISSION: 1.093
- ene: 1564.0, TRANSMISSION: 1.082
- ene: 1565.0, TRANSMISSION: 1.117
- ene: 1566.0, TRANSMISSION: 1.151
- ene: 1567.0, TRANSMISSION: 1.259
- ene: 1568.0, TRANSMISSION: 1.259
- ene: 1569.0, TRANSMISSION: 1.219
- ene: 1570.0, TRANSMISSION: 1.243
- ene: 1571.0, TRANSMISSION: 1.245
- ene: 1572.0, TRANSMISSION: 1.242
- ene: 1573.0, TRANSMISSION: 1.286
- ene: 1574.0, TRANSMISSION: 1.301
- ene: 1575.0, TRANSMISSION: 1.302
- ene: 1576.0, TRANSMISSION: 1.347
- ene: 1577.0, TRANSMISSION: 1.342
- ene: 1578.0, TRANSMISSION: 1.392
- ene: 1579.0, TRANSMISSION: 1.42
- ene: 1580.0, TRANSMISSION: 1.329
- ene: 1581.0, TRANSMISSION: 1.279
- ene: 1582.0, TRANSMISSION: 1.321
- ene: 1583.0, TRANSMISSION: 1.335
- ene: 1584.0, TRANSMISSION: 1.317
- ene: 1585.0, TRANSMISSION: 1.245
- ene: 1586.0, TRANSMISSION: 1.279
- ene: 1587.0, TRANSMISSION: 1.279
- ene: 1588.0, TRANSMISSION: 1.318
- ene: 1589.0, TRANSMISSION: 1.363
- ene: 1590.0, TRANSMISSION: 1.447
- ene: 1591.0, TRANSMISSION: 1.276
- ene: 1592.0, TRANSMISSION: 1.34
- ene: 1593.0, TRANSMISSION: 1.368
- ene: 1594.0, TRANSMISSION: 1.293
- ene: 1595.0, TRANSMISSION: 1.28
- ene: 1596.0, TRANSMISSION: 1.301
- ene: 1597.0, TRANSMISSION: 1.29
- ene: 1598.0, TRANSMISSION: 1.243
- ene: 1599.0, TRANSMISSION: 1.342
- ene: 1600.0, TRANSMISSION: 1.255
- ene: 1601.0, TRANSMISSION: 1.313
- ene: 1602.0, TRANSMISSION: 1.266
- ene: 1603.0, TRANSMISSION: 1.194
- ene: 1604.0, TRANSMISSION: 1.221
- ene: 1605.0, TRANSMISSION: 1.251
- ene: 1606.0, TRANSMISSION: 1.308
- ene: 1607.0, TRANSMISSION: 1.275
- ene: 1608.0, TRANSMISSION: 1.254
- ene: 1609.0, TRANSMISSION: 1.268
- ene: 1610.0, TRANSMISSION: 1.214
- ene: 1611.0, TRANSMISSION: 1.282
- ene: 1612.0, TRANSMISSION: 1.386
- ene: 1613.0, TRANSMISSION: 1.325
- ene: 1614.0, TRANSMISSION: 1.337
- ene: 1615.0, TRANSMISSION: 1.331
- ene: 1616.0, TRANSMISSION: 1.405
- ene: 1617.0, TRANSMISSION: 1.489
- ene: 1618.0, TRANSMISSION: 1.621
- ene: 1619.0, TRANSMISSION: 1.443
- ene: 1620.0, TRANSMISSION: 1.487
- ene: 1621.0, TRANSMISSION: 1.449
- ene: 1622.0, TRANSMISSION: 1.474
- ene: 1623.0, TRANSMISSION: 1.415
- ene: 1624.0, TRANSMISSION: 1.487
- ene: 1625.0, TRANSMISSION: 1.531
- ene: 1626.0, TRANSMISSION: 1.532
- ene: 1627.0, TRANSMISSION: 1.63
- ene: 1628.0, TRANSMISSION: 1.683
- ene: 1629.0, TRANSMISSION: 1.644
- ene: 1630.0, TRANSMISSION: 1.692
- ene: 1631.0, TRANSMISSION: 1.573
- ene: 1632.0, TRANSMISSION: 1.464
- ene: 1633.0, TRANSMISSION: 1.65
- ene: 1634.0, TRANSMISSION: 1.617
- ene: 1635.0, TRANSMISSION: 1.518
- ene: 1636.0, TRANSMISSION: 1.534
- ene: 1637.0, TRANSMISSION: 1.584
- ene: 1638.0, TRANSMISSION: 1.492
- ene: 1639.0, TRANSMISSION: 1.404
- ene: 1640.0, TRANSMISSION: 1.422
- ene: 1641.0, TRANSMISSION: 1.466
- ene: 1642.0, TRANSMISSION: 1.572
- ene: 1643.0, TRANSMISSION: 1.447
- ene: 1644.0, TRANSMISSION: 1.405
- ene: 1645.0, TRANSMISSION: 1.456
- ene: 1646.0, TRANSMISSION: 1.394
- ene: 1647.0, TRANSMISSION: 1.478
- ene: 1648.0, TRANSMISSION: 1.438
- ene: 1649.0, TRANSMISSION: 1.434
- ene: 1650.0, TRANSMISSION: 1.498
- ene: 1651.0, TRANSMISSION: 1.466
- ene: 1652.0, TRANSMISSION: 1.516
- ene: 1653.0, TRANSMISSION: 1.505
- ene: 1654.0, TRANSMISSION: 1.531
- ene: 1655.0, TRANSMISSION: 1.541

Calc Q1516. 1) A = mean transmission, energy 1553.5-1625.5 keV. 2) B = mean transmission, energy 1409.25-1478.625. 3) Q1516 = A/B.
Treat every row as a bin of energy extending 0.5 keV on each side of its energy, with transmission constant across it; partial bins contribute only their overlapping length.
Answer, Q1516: 1.1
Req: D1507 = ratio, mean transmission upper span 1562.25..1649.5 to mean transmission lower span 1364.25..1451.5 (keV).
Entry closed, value 1.2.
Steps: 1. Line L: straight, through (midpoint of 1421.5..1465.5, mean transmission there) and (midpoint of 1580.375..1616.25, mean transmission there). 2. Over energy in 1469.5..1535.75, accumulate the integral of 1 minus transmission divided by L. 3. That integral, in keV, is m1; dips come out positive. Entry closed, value 4.0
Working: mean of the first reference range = 1.15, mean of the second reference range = 1.3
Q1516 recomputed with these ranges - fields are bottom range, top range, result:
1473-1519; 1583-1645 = 1.21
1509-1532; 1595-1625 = 1.21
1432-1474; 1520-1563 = 0.94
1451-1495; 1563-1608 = 1.13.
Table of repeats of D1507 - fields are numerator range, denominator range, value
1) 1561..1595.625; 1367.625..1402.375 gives 1.09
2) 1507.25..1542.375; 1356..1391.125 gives 0.93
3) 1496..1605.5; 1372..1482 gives 1.04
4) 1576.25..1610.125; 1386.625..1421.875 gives 1.18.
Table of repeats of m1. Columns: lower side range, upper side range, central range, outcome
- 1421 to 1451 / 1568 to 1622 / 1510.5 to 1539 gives 3.4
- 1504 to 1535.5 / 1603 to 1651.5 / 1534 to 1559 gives 2.5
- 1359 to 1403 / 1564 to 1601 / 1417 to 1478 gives 3.7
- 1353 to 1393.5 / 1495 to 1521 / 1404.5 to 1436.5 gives 1.8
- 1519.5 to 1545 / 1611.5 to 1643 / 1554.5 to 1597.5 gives 1.0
